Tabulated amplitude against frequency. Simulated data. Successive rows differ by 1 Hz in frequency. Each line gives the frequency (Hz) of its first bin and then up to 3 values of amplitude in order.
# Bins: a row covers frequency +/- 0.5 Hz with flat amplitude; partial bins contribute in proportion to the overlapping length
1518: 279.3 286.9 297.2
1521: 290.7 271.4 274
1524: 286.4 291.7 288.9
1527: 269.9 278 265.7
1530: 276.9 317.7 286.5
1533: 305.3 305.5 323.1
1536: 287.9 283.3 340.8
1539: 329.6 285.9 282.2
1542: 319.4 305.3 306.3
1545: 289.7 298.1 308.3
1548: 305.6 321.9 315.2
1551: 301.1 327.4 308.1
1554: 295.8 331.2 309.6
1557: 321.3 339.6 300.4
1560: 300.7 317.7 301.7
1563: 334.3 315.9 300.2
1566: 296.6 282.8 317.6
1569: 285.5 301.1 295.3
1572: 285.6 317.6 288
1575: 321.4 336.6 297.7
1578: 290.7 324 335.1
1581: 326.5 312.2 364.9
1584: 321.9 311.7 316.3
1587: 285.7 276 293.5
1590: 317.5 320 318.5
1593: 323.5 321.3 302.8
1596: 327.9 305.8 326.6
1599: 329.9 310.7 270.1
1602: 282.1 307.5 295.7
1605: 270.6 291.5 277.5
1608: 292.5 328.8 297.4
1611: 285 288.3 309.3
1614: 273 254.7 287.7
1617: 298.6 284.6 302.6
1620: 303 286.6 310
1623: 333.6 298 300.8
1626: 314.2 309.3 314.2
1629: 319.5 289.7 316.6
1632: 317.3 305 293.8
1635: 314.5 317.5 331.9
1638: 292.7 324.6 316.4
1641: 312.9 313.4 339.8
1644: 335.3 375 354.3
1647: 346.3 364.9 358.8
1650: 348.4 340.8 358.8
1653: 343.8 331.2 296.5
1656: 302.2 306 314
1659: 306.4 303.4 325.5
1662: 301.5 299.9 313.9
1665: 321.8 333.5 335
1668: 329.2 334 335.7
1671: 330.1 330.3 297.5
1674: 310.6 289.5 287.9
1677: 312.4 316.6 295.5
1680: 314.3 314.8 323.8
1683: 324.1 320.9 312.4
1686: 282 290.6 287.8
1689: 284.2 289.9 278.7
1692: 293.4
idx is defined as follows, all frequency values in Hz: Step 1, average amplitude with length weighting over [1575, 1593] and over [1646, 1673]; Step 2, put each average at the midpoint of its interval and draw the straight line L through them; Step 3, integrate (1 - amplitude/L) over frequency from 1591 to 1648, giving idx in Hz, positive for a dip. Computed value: 2.2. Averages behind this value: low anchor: 315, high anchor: 327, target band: 309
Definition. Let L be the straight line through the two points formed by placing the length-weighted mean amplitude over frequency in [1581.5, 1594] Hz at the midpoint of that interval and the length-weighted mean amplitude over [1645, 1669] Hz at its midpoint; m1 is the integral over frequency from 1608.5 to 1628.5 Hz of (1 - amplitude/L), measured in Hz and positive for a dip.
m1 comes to 1.3 Hz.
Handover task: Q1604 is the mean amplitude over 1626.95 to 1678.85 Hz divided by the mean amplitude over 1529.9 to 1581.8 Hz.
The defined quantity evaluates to 1.0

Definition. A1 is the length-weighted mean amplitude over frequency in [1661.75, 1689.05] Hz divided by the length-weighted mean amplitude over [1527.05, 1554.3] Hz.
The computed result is 1.0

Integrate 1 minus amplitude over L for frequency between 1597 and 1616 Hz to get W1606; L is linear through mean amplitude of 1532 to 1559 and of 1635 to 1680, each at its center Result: 1.4 Hz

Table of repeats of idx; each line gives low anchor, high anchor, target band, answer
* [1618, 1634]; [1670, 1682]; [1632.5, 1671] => -2.1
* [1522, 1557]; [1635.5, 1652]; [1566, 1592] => 0.4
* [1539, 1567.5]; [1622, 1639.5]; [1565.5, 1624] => 1.2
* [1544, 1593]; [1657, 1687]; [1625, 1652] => -1.1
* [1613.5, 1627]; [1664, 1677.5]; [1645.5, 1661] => -1.0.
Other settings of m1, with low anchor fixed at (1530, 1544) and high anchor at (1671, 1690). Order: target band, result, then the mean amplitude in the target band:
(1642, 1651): -1.32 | 350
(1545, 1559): -0.37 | 313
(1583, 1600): -0.50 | 314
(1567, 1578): 0.07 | 303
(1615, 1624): 0.21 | 298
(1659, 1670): -0.52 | 320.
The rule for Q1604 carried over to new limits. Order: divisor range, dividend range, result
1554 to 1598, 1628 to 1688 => 1.03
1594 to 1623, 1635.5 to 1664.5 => 1.10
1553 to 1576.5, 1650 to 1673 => 1.05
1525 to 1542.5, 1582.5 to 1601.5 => 1.05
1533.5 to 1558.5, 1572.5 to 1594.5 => 1.02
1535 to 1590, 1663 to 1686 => 1.02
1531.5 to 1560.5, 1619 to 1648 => 1.03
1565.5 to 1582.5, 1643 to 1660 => 1.09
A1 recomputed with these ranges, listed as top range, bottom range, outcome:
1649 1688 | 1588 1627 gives 1.05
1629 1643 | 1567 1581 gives 1.02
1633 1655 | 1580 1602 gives 1.06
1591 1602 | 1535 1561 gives 1.01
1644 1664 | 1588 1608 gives 1.09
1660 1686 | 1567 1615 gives 1.03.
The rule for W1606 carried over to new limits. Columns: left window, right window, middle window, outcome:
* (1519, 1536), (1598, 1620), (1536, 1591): -3.4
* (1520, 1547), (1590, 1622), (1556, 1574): -0.6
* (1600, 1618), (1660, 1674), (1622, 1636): -0.5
